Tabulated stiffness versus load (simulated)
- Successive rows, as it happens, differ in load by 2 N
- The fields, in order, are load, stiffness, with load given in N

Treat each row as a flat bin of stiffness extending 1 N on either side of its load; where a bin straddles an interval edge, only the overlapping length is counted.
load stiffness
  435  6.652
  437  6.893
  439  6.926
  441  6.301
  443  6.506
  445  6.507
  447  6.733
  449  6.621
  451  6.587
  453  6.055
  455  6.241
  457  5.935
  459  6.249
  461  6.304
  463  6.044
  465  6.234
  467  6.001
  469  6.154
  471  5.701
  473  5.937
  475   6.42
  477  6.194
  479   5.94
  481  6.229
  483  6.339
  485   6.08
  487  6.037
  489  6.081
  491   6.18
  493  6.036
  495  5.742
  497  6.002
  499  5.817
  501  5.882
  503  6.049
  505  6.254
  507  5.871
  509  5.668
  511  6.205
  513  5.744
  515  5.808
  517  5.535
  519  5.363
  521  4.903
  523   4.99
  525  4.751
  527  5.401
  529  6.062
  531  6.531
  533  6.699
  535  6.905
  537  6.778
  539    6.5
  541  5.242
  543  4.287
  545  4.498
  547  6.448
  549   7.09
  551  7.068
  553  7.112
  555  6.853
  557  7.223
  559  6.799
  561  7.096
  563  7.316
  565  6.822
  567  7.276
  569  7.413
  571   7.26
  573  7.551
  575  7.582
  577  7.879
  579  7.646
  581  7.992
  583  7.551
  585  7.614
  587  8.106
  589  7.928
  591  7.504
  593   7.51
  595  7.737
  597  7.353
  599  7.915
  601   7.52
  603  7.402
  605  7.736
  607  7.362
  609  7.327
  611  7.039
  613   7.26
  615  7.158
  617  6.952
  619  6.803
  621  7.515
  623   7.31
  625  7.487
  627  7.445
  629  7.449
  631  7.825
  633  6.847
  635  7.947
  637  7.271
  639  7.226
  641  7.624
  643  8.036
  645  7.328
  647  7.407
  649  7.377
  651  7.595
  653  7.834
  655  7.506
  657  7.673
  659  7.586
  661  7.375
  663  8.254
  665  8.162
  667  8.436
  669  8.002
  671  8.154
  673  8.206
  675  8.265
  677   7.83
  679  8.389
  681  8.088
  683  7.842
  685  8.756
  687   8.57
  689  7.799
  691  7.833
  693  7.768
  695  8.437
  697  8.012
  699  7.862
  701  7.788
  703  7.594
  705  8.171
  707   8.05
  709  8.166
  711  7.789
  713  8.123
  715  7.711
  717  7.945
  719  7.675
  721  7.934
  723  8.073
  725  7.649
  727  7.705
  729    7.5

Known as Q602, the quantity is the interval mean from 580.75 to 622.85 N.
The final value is 7.48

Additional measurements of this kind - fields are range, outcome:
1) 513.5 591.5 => 6.64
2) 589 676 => 7.58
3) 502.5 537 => 5.83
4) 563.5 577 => 7.36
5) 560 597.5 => 7.54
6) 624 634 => 7.41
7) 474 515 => 6.03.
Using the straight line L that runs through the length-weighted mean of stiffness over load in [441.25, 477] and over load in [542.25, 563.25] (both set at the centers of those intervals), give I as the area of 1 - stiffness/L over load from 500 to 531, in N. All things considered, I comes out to 3.6 N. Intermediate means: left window 6.25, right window 6.52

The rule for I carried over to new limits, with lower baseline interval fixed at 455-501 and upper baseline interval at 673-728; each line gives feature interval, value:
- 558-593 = -2.9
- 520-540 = 1.8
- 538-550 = 1.7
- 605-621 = 0.1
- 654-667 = -0.3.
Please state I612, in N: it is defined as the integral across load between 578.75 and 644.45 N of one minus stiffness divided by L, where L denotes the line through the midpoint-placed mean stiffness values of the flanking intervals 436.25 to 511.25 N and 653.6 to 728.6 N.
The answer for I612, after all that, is -1.63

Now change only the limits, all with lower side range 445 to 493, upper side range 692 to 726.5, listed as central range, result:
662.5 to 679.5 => -1.2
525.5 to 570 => 1.7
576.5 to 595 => -1.9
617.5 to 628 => 0.0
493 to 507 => 1.0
